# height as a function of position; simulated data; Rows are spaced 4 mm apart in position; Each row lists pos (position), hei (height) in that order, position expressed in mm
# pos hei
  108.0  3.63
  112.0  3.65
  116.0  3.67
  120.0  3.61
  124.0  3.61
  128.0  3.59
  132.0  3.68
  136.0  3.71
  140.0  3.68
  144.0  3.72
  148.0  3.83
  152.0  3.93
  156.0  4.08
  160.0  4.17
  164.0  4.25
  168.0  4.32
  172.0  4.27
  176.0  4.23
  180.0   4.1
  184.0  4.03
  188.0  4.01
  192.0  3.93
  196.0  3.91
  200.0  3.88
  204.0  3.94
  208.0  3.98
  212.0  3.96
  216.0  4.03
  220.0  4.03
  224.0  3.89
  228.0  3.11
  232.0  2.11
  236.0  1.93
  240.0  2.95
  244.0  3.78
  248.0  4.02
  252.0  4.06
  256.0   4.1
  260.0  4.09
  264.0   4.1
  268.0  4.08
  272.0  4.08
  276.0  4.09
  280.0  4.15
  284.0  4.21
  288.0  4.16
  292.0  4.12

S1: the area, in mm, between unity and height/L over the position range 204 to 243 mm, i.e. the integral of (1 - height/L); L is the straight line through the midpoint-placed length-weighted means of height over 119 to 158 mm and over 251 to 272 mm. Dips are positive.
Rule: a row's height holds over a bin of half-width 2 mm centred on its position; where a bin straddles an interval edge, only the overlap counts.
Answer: 5.9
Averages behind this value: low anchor 3.75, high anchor 4.09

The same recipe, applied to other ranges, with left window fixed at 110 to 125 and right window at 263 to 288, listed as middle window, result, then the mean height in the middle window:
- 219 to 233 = 2.30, 3.32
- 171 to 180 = -0.94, 4.21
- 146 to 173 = -2.50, 4.12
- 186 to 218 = -0.48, 3.96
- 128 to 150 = -0.05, 3.71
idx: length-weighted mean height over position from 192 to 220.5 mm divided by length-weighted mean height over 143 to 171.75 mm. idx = 0.97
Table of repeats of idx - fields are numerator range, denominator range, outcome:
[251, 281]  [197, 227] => 1.04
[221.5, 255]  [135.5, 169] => 0.82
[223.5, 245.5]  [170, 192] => 0.70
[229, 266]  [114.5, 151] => 0.94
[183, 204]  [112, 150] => 1.07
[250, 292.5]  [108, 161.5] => 1.10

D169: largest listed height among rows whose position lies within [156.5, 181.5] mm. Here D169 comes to 4.32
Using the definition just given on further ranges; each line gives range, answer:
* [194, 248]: 4.03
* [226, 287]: 4.21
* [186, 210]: 4.01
